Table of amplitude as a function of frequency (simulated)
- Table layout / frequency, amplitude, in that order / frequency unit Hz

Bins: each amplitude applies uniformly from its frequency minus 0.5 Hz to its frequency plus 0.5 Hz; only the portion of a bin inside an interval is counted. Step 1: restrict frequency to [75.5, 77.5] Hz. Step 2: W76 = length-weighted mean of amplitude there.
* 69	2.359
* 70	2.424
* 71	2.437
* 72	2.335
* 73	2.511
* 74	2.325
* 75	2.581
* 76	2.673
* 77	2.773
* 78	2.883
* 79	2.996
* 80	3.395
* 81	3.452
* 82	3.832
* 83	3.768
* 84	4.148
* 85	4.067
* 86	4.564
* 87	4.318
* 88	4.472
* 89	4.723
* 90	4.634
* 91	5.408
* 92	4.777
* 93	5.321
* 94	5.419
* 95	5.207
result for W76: 2.72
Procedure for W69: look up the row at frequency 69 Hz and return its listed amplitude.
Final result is 2.359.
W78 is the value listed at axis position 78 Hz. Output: 2.883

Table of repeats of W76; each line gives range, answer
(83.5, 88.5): 4.31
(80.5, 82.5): 3.64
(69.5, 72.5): 2.4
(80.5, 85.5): 3.85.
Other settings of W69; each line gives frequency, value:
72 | 2.335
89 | 4.723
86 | 4.564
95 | 5.207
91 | 5.408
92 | 4.777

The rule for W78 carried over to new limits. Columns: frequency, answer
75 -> 2.581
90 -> 4.634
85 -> 4.067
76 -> 2.673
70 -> 2.424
